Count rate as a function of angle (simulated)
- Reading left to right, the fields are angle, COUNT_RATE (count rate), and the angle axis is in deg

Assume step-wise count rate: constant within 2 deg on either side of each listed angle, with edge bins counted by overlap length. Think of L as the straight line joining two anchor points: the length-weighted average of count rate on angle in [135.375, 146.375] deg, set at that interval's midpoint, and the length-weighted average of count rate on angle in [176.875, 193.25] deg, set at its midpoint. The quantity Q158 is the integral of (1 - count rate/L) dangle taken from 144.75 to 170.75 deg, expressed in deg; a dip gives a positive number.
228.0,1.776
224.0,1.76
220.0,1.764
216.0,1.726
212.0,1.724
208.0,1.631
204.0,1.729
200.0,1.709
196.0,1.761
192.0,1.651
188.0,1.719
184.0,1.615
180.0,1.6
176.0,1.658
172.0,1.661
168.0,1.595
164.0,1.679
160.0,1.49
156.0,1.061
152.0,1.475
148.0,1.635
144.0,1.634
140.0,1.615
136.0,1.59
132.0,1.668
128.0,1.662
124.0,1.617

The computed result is 2.0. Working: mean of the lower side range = 1.62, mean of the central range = 1.5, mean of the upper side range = 1.65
